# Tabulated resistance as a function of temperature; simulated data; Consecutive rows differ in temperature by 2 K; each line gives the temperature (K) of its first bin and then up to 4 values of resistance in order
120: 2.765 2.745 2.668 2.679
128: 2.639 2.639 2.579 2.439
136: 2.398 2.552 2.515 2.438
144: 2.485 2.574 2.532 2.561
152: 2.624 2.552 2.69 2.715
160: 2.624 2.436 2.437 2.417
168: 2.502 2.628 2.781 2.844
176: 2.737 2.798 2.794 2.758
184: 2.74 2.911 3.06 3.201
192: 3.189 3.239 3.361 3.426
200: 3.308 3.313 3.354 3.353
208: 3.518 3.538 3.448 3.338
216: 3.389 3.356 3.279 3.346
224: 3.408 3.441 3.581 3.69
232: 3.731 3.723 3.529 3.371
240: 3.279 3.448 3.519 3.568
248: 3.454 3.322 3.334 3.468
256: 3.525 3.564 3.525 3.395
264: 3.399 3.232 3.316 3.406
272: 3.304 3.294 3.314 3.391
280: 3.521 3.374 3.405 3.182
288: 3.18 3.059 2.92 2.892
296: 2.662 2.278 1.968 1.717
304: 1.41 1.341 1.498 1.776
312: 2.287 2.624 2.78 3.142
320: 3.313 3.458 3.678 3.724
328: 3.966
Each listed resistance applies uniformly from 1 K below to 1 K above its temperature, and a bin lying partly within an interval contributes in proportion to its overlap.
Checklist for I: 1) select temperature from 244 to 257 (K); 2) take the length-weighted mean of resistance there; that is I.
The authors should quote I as 3.45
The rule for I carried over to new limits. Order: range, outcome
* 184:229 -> 3.32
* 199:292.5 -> 3.4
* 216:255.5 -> 3.46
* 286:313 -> 2.27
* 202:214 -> 3.42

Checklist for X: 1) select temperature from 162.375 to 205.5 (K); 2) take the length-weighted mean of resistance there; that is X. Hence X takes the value 2.94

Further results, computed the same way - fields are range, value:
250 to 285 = 3.4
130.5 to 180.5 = 2.58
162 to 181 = 2.65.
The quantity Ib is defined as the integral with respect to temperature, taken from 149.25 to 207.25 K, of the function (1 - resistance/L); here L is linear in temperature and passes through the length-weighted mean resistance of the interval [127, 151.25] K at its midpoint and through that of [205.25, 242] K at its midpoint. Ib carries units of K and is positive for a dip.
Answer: 1.77 K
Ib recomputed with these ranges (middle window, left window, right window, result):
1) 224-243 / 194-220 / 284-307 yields -2.57 K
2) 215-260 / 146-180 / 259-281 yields -4.70 K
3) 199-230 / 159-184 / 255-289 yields -4.70 K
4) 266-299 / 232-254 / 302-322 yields -4.37 K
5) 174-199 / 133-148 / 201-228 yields 0.38 K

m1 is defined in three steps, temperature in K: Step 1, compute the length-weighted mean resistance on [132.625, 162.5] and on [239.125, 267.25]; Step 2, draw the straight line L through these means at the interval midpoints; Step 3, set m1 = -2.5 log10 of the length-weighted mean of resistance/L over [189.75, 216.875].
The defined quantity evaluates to -0.12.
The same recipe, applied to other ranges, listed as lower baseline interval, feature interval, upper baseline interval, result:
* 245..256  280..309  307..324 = 0.17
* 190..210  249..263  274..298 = -0.08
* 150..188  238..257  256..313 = -0.22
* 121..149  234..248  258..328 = -0.23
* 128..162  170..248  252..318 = -0.21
